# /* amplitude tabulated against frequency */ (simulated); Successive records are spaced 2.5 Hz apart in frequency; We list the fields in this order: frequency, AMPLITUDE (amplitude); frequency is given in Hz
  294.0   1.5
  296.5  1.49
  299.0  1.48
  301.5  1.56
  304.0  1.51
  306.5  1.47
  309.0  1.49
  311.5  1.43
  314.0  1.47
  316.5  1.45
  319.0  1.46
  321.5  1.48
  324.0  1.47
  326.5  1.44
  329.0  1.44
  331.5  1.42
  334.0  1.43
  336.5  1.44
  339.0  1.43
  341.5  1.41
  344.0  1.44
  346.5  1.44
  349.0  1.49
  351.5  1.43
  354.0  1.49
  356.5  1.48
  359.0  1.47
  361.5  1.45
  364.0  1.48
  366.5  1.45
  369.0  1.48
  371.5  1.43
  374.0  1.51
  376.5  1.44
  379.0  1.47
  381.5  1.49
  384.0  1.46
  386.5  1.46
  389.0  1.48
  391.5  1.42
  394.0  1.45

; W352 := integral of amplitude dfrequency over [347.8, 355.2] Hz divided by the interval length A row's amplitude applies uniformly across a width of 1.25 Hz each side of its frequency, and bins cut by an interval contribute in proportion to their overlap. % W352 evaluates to 1.47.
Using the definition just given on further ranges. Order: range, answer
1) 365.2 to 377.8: 1.46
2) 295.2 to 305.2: 1.51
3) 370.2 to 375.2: 1.47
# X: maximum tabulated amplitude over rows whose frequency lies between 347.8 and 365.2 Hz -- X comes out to 1.49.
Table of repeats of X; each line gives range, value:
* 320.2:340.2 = 1.48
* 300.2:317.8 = 1.56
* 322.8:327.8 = 1.47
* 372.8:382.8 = 1.51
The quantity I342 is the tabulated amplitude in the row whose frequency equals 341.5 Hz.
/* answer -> 1.41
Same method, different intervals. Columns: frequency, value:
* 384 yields 1.46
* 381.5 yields 1.49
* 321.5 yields 1.48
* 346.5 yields 1.44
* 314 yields 1.47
